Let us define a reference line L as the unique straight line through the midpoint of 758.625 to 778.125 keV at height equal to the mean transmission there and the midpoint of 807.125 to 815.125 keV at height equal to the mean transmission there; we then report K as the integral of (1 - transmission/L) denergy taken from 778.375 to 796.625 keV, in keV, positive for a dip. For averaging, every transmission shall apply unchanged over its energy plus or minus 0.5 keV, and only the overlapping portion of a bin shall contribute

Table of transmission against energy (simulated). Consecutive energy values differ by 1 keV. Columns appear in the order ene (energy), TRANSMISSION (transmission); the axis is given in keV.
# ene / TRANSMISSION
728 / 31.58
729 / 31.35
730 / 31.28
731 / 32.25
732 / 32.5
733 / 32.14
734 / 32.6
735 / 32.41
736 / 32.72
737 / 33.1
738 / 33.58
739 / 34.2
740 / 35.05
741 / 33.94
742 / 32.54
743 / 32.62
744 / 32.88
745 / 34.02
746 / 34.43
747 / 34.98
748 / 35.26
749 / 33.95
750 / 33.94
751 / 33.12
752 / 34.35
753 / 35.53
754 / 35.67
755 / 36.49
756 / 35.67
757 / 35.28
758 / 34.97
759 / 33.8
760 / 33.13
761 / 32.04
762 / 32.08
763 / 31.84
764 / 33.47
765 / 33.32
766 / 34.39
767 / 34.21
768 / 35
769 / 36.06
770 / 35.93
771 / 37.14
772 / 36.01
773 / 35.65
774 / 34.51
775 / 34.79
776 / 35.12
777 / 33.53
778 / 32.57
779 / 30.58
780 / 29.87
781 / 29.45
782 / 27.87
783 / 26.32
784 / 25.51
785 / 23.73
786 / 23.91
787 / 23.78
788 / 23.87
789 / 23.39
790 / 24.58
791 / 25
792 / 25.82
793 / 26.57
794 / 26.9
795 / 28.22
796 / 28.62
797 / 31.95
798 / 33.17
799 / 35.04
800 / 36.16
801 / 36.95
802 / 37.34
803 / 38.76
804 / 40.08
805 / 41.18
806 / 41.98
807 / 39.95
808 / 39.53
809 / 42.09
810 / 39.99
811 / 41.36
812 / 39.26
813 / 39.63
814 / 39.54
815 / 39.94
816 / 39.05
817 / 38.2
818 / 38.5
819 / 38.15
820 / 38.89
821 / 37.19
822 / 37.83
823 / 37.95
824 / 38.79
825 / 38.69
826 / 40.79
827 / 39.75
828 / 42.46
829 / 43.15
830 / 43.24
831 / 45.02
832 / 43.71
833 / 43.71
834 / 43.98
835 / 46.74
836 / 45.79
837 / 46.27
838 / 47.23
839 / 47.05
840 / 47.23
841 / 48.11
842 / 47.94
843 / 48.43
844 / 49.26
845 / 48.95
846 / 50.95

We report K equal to 5.2 keV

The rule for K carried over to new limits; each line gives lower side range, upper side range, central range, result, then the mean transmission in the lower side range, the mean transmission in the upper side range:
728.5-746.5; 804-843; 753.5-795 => 6.15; 33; 41.9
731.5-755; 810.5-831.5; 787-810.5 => 3.12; 33.8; 39.9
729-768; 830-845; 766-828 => 9.63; 33.7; 46.4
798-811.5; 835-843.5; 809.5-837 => 1.61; 39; 47.2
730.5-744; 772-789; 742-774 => -3.17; 33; 29.5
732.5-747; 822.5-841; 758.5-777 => 1.08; 33.4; 43.5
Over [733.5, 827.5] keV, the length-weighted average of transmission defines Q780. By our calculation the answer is 34.1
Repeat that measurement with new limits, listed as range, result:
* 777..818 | 33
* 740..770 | 34.1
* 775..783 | 31.2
